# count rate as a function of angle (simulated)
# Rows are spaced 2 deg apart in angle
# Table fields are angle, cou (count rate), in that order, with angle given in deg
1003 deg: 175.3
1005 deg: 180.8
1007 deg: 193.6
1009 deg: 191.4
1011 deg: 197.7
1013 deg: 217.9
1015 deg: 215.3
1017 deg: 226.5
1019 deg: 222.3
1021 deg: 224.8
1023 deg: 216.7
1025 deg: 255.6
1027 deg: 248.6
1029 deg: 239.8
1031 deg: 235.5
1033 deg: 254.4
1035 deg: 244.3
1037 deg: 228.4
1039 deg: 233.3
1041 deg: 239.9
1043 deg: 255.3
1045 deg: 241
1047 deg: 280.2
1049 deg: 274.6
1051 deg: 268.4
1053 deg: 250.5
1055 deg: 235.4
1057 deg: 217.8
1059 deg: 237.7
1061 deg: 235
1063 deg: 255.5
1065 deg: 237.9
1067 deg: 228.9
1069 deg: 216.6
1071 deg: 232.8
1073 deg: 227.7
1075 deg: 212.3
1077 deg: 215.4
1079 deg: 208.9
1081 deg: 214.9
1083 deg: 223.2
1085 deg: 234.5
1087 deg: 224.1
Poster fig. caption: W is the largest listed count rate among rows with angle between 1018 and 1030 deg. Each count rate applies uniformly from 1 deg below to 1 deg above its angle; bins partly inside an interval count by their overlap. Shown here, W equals 255.6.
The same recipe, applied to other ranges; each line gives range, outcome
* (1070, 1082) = 232.8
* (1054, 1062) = 237.7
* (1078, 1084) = 223.2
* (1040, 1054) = 280.2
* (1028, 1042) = 254.4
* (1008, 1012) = 197.7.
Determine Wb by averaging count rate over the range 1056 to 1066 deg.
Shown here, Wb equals 237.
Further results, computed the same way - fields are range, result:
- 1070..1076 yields 224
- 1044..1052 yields 266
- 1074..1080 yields 212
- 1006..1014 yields 200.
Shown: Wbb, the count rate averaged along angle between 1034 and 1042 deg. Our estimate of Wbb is 236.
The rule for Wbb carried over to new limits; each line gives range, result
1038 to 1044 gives 243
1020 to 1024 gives 221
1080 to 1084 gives 219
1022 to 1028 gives 240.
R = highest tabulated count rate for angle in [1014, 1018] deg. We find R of 226.5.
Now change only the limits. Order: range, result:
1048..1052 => 274.6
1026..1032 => 248.6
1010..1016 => 217.9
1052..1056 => 250.5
